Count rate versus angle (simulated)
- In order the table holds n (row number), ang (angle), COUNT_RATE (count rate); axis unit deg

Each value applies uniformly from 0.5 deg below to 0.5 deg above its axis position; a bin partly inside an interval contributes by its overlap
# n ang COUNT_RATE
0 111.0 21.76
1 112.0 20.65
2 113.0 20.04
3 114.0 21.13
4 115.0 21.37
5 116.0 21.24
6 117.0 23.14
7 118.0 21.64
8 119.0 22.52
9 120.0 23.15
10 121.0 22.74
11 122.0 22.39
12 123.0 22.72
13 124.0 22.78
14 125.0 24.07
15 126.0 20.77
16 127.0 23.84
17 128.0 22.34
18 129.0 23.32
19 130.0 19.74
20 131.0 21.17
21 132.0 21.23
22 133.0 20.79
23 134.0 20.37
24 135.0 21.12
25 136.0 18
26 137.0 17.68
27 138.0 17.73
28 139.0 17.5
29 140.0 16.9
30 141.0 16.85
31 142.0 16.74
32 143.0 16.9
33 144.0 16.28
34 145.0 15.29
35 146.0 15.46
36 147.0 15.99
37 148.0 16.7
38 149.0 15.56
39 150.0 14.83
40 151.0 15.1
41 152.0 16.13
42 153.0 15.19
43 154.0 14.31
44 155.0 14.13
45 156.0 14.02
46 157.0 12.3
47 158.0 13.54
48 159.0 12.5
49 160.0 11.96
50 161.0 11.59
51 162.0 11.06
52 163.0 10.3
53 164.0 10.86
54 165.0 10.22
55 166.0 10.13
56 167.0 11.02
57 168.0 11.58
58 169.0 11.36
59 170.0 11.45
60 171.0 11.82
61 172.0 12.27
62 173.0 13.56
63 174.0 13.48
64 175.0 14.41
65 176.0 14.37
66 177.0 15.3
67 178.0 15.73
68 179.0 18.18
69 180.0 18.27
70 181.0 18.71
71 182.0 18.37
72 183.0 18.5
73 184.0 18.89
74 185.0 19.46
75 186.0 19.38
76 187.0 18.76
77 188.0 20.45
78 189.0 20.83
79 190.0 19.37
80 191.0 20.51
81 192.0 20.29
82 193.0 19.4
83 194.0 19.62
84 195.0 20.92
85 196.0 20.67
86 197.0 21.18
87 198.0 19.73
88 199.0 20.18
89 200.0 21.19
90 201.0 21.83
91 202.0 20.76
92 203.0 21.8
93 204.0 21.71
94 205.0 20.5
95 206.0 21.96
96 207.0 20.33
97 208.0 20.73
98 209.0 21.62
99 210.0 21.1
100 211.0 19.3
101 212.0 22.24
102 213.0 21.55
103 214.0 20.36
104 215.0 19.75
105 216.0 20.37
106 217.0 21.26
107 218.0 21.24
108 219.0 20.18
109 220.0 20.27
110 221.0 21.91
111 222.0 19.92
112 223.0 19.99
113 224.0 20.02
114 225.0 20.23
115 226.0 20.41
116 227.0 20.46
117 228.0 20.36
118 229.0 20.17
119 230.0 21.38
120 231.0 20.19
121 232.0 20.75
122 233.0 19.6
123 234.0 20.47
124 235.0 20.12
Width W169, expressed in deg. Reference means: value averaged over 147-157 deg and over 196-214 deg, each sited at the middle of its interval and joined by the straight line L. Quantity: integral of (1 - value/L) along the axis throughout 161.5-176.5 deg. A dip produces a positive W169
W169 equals 4.52 deg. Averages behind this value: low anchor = 15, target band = 11.9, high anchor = 21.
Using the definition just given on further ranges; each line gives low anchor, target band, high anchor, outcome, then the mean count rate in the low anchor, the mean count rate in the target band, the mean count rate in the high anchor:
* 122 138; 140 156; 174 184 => 3.2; 21.2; 15.7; 16.8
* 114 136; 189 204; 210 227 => 0.2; 21.9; 20.6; 20.6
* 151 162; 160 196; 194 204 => 3.6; 13.5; 15.7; 20.9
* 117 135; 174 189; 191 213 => 2.4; 22.1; 17.7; 20.8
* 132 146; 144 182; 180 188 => 9.5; 17.9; 13.8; 18.9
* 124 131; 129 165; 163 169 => 1.2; 22.3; 15.9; 10.8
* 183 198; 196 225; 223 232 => -0.9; 19.9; 20.8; 20.4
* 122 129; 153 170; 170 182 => 5.2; 22.8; 12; 15.1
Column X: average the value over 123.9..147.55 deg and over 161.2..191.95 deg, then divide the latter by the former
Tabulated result 0.8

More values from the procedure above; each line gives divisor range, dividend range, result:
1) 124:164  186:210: 1.22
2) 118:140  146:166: 0.64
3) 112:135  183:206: 0.93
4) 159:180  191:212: 1.64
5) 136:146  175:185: 1.03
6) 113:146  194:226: 1.02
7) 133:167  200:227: 1.39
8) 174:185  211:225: 1.21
